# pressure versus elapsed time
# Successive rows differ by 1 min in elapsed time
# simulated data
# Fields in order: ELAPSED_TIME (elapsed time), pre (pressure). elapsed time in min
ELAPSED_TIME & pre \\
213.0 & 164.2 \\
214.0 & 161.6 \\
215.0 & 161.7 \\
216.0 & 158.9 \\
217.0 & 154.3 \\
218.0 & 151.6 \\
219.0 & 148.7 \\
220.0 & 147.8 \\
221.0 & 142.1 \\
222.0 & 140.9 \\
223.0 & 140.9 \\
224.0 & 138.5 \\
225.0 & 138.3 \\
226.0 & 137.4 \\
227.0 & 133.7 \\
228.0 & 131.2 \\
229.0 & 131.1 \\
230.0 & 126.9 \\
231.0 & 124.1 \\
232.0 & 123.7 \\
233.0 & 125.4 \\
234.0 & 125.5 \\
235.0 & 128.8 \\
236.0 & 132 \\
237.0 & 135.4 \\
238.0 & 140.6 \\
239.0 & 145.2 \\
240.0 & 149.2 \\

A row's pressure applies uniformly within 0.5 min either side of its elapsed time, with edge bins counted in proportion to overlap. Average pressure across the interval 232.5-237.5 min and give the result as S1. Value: 129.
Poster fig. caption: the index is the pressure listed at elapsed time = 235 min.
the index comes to 128.8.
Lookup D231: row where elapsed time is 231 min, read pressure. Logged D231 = 124.1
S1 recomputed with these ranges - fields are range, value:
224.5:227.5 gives 136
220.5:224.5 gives 141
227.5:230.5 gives 130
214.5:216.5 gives 160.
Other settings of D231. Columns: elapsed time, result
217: 154.3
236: 132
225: 138.3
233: 125.4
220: 147.8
